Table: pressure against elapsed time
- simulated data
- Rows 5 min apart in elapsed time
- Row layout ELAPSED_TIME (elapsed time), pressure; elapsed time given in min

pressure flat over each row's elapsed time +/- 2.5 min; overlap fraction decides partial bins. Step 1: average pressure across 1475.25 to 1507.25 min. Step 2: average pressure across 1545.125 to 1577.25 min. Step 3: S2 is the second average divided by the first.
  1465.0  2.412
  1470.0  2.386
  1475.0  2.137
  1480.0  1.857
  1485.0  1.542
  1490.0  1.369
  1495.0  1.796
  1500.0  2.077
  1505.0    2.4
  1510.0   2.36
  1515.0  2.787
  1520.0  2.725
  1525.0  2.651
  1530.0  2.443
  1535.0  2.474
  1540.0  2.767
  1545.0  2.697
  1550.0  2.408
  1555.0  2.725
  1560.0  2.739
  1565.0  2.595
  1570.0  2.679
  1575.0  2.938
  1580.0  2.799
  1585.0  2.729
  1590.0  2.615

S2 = 1.44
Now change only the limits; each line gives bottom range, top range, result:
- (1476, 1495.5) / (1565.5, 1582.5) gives 1.67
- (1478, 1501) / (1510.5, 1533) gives 1.54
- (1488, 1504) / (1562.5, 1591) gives 1.50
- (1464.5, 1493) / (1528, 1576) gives 1.38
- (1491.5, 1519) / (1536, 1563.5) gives 1.17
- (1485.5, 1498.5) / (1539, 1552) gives 1.62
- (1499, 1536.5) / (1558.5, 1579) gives 1.09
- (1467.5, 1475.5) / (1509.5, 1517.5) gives 1.15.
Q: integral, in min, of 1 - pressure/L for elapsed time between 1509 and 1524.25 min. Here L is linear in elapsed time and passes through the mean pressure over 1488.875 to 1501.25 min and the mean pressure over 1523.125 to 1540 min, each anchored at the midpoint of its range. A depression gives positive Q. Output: -2.9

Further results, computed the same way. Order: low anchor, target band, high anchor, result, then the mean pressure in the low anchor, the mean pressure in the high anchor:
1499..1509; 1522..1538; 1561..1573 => -0.7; 2.28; 2.66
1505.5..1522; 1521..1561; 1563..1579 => 0.8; 2.59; 2.75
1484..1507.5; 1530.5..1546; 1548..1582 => -1.6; 1.86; 2.7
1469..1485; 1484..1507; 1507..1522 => 4.7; 2.01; 2.61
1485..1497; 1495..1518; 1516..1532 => -3.1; 1.57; 2.63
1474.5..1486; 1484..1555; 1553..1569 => -2.9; 1.83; 2.68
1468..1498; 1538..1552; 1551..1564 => -0.5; 1.84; 2.68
